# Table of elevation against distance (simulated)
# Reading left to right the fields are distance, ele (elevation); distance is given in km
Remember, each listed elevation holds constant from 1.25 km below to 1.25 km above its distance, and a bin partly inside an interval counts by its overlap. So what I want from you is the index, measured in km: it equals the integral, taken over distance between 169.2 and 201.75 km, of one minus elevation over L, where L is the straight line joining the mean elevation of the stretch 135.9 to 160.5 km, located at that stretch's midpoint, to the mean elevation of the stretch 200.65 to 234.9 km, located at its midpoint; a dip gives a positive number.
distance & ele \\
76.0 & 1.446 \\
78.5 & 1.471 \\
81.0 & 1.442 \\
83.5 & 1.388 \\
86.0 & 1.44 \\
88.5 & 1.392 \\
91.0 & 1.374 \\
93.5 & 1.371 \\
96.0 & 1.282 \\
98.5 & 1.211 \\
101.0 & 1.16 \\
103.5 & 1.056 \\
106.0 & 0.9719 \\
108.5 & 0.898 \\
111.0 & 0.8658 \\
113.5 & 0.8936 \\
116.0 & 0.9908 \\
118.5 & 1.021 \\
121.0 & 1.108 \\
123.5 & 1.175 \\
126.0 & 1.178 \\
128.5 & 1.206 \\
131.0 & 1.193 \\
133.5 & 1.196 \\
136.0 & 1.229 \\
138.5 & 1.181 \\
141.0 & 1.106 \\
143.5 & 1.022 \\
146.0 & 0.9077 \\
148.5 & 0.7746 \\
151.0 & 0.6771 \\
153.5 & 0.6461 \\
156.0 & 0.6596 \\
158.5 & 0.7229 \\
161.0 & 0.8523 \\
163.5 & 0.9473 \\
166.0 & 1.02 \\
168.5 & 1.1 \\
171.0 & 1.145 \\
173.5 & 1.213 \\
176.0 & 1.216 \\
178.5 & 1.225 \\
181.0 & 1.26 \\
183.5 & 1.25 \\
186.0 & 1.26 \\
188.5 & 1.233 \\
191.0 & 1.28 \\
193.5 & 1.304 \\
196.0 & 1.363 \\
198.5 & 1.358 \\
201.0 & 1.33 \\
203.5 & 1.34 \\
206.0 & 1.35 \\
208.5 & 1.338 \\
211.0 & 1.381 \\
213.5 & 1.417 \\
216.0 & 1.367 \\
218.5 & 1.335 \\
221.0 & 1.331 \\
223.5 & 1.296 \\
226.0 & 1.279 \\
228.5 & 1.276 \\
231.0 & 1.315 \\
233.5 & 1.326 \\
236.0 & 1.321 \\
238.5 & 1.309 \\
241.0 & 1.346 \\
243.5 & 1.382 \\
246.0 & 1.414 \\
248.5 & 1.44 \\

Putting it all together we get -4.1 km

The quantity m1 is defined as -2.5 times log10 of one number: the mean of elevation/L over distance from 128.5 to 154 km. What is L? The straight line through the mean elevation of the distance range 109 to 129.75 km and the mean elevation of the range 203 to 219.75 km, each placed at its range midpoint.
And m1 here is 0.11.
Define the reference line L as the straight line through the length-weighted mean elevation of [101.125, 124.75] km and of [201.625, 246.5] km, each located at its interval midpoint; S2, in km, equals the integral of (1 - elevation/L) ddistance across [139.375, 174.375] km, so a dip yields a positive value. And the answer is 6.9 km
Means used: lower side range 1.01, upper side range 1.34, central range 0.913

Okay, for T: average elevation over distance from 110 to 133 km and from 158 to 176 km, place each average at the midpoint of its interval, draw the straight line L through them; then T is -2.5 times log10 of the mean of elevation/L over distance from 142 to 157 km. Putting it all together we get 0.31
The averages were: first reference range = 1.08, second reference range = 1.03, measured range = 0.789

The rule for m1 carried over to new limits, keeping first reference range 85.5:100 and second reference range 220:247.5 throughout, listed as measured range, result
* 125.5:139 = 0.12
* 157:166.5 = 0.46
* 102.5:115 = 0.39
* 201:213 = -0.02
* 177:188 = 0.07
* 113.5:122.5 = 0.29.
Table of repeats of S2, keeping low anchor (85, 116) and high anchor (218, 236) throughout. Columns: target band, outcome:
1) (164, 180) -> 1.2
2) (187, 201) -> -0.5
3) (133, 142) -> 0.1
